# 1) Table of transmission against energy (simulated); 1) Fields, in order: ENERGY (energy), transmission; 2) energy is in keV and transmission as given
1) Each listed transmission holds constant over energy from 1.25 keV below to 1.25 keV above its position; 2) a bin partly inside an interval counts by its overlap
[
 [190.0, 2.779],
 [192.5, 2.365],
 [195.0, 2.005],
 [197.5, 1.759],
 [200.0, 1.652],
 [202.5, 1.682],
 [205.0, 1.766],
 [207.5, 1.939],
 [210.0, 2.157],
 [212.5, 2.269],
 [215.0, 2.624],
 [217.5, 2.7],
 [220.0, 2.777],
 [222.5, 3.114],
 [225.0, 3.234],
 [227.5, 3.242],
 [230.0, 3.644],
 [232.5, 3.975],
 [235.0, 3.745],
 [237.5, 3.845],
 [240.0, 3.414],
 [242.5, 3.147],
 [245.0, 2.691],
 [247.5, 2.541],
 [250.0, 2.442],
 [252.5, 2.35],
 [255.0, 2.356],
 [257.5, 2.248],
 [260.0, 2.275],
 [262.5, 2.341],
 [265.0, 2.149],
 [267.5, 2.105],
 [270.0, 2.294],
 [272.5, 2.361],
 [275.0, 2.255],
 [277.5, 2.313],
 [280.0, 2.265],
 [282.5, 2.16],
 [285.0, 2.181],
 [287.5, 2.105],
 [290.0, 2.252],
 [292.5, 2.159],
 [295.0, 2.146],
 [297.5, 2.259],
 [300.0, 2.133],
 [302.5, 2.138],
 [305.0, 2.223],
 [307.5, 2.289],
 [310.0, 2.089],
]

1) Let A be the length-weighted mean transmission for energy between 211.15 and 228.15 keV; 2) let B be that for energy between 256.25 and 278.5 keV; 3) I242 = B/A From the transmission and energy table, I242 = 0.80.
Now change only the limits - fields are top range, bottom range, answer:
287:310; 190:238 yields 0.83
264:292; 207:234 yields 0.76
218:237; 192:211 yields 1.78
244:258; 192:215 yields 1.24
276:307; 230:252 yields 0.68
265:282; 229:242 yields 0.61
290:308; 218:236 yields 0.65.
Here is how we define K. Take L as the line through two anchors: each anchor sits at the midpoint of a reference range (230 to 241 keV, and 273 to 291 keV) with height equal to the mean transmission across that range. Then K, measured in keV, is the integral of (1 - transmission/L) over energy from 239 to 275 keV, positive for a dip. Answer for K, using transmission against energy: 6.8 keV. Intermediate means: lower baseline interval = 3.74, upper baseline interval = 2.22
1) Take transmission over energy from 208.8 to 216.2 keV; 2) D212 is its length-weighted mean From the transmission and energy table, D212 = 2.35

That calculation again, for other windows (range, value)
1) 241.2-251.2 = 2.71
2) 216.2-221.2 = 2.74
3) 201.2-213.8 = 1.96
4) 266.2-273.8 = 2.25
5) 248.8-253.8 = 2.4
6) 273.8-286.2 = 2.23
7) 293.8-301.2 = 2.18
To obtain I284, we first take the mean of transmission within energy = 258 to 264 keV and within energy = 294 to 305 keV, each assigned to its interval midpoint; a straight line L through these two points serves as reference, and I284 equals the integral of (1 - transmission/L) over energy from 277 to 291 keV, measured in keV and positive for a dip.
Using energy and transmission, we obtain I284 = 0.1 keV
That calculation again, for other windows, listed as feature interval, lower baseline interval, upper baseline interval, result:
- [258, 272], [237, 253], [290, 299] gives 2.01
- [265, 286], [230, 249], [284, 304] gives 2.68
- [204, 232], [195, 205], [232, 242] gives -0.07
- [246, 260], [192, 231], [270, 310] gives -0.41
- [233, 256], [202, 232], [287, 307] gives -4.50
